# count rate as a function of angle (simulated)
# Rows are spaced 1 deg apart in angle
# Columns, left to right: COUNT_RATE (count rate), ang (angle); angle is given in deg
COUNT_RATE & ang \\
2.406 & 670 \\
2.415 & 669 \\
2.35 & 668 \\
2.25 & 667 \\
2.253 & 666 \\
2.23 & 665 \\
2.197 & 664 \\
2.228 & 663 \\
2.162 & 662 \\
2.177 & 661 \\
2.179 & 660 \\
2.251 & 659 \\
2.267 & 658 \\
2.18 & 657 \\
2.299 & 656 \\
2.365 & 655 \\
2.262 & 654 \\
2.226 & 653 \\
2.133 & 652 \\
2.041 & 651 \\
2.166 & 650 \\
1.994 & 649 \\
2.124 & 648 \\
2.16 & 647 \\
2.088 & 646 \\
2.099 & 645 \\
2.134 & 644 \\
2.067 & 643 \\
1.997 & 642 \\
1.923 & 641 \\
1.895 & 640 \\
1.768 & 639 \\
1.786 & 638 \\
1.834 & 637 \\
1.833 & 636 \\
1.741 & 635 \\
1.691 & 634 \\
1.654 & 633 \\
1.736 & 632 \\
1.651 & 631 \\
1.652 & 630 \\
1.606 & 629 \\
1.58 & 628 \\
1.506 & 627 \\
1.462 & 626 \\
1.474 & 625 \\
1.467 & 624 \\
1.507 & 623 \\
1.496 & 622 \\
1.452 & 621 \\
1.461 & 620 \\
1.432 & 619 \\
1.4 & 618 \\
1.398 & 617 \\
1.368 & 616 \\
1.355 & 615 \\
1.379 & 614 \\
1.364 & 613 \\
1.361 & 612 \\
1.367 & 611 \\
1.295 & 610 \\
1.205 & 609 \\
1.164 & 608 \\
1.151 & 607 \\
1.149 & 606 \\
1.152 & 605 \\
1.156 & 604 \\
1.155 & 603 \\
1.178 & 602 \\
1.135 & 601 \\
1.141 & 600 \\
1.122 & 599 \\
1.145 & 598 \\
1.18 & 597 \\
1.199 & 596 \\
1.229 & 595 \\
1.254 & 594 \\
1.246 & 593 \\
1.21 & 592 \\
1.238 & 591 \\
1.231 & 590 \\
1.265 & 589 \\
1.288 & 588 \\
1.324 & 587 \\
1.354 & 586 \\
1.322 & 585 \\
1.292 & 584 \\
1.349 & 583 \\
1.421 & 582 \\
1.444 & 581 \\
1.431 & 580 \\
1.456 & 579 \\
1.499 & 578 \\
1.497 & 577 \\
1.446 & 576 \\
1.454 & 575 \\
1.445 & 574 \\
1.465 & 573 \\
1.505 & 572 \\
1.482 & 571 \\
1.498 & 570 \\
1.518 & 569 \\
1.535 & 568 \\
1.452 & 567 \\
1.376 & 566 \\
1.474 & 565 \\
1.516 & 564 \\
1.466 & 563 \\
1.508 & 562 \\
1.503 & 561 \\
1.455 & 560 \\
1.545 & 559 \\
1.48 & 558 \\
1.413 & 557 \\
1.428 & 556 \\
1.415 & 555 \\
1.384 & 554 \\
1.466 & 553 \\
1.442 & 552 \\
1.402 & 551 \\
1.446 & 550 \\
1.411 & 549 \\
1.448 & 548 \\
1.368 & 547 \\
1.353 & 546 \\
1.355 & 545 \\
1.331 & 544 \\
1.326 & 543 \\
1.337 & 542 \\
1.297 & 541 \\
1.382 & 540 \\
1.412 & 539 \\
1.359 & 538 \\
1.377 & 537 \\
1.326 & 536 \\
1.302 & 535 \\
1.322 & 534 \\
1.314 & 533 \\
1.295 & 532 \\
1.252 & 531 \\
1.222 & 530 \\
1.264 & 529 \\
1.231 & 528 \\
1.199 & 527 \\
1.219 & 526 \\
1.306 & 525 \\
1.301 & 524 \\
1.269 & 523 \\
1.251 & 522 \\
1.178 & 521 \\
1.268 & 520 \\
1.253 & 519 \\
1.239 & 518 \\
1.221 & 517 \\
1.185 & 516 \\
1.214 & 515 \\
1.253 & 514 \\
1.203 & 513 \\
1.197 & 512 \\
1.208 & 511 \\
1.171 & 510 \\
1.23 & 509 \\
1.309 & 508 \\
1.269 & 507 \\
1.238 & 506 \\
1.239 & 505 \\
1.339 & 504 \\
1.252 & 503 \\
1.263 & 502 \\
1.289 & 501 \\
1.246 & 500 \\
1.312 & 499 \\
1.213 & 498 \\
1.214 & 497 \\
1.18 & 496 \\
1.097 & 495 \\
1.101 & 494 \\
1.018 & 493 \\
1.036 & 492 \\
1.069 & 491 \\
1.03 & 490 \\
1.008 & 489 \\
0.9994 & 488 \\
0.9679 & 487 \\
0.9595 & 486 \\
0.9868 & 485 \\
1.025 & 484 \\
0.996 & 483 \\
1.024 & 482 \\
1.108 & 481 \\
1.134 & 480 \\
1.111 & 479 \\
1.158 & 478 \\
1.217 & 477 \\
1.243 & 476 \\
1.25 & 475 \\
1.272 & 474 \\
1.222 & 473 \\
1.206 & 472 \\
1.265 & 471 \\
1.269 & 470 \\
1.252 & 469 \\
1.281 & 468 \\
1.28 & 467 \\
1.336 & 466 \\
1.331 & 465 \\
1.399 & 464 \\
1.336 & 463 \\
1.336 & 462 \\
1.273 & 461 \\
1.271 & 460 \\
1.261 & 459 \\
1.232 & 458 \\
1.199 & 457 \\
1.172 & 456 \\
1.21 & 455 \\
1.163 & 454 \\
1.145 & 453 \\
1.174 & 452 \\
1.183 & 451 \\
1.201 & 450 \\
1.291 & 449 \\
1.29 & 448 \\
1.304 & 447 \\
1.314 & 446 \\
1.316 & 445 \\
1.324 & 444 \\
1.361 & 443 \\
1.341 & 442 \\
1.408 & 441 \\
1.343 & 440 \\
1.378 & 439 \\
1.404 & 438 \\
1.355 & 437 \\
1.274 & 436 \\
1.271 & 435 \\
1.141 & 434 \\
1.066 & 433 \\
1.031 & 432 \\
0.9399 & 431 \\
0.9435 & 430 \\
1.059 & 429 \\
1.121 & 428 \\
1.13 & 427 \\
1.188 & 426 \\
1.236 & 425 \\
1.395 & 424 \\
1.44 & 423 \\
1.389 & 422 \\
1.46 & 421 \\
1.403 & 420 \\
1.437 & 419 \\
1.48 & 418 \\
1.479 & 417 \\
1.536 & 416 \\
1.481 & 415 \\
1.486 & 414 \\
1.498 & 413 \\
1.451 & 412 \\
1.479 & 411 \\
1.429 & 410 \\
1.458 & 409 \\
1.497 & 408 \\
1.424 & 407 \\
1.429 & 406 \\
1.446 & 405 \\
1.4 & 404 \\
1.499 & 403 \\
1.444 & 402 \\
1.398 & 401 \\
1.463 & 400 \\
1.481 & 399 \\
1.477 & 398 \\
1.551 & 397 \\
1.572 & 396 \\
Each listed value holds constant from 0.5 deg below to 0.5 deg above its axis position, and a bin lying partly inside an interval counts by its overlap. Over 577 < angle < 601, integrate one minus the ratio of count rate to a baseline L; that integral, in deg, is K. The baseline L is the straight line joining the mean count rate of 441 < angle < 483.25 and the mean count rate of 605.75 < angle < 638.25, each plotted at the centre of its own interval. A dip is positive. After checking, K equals 2.41 deg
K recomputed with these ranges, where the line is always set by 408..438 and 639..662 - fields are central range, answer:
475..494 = 5.8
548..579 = 6.1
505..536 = 7.8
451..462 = 1.7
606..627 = 6.6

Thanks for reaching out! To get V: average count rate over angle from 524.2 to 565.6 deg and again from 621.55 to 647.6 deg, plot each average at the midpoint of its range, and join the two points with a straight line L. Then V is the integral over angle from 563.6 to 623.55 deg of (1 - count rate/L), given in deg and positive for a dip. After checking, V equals 9.1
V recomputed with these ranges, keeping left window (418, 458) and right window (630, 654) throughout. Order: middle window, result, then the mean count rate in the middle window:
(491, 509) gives 3.1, 1.21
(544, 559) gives 2.0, 1.42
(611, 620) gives 2.3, 1.39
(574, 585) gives 2.0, 1.42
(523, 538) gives 2.7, 1.28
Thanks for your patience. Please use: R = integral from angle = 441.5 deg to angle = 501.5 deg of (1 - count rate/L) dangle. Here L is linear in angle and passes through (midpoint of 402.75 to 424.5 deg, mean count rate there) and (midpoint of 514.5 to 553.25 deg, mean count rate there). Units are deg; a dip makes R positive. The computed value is 8.2 deg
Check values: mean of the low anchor 1.45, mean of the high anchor 1.31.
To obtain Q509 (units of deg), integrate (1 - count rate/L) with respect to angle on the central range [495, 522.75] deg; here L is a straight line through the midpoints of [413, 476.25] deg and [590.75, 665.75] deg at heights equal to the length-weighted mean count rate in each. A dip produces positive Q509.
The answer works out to 3.5 deg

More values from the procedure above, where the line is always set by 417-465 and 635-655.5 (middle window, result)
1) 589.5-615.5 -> 9.1 deg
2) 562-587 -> 4.6 deg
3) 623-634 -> 2.2 deg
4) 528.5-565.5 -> 6.2 deg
